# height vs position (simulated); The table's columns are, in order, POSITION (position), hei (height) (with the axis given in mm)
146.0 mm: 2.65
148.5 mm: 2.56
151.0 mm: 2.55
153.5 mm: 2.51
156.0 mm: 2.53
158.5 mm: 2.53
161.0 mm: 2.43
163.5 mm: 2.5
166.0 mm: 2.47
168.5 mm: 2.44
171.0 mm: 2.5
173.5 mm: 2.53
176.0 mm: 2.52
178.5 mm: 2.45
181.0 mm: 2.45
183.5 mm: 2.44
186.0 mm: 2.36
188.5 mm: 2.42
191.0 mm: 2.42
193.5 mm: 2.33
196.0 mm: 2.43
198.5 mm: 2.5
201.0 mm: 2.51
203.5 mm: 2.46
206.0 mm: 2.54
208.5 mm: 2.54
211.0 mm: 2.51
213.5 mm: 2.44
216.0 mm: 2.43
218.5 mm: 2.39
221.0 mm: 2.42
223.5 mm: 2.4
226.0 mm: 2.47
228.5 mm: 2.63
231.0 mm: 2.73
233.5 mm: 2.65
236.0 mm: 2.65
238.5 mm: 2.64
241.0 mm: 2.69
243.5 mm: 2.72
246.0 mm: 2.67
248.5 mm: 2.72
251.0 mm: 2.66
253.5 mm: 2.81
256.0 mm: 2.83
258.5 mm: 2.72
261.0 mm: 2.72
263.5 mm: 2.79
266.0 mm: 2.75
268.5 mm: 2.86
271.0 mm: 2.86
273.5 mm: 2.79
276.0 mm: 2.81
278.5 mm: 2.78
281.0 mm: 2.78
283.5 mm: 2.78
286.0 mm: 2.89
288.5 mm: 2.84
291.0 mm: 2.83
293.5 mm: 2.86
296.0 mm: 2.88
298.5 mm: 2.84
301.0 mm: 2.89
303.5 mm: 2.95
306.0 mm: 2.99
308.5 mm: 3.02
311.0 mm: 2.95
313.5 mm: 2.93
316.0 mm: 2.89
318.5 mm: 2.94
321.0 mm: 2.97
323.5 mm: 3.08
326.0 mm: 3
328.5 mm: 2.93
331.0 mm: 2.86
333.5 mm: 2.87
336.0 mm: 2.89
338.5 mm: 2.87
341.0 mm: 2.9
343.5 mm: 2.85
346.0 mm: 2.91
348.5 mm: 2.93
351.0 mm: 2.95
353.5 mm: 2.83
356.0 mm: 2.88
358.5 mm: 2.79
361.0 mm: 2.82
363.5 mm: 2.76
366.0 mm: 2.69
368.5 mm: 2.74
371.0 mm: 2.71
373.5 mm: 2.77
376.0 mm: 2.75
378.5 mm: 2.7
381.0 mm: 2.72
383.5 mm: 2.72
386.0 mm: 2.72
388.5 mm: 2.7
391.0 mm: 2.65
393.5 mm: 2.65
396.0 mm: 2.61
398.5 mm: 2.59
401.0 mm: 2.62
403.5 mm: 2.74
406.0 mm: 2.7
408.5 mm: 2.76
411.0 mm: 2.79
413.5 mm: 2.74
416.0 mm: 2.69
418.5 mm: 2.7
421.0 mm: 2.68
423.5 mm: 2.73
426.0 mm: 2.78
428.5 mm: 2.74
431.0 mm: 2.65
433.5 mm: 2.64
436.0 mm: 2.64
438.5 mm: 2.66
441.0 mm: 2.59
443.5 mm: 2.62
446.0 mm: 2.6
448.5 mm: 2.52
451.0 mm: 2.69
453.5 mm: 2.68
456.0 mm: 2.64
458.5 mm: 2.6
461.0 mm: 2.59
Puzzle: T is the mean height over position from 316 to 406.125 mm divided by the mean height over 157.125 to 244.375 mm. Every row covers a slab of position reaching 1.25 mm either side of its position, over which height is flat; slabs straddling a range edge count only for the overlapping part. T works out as 1.12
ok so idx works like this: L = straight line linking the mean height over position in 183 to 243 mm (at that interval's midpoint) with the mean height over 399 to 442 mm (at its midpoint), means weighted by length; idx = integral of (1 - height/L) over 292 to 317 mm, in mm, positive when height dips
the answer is -3.20 mm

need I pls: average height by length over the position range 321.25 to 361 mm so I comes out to 2.9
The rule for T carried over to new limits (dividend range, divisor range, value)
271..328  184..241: 1.16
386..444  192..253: 1.05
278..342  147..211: 1.17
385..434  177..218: 1.10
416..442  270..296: 0.95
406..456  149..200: 1.09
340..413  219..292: 1.01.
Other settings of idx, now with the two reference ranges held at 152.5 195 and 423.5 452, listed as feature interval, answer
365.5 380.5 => -0.7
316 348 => -4.3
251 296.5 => -4.9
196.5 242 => -0.7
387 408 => -0.3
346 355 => -1.1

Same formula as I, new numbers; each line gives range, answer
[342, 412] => 2.75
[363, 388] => 2.73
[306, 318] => 2.95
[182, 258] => 2.55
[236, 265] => 2.72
